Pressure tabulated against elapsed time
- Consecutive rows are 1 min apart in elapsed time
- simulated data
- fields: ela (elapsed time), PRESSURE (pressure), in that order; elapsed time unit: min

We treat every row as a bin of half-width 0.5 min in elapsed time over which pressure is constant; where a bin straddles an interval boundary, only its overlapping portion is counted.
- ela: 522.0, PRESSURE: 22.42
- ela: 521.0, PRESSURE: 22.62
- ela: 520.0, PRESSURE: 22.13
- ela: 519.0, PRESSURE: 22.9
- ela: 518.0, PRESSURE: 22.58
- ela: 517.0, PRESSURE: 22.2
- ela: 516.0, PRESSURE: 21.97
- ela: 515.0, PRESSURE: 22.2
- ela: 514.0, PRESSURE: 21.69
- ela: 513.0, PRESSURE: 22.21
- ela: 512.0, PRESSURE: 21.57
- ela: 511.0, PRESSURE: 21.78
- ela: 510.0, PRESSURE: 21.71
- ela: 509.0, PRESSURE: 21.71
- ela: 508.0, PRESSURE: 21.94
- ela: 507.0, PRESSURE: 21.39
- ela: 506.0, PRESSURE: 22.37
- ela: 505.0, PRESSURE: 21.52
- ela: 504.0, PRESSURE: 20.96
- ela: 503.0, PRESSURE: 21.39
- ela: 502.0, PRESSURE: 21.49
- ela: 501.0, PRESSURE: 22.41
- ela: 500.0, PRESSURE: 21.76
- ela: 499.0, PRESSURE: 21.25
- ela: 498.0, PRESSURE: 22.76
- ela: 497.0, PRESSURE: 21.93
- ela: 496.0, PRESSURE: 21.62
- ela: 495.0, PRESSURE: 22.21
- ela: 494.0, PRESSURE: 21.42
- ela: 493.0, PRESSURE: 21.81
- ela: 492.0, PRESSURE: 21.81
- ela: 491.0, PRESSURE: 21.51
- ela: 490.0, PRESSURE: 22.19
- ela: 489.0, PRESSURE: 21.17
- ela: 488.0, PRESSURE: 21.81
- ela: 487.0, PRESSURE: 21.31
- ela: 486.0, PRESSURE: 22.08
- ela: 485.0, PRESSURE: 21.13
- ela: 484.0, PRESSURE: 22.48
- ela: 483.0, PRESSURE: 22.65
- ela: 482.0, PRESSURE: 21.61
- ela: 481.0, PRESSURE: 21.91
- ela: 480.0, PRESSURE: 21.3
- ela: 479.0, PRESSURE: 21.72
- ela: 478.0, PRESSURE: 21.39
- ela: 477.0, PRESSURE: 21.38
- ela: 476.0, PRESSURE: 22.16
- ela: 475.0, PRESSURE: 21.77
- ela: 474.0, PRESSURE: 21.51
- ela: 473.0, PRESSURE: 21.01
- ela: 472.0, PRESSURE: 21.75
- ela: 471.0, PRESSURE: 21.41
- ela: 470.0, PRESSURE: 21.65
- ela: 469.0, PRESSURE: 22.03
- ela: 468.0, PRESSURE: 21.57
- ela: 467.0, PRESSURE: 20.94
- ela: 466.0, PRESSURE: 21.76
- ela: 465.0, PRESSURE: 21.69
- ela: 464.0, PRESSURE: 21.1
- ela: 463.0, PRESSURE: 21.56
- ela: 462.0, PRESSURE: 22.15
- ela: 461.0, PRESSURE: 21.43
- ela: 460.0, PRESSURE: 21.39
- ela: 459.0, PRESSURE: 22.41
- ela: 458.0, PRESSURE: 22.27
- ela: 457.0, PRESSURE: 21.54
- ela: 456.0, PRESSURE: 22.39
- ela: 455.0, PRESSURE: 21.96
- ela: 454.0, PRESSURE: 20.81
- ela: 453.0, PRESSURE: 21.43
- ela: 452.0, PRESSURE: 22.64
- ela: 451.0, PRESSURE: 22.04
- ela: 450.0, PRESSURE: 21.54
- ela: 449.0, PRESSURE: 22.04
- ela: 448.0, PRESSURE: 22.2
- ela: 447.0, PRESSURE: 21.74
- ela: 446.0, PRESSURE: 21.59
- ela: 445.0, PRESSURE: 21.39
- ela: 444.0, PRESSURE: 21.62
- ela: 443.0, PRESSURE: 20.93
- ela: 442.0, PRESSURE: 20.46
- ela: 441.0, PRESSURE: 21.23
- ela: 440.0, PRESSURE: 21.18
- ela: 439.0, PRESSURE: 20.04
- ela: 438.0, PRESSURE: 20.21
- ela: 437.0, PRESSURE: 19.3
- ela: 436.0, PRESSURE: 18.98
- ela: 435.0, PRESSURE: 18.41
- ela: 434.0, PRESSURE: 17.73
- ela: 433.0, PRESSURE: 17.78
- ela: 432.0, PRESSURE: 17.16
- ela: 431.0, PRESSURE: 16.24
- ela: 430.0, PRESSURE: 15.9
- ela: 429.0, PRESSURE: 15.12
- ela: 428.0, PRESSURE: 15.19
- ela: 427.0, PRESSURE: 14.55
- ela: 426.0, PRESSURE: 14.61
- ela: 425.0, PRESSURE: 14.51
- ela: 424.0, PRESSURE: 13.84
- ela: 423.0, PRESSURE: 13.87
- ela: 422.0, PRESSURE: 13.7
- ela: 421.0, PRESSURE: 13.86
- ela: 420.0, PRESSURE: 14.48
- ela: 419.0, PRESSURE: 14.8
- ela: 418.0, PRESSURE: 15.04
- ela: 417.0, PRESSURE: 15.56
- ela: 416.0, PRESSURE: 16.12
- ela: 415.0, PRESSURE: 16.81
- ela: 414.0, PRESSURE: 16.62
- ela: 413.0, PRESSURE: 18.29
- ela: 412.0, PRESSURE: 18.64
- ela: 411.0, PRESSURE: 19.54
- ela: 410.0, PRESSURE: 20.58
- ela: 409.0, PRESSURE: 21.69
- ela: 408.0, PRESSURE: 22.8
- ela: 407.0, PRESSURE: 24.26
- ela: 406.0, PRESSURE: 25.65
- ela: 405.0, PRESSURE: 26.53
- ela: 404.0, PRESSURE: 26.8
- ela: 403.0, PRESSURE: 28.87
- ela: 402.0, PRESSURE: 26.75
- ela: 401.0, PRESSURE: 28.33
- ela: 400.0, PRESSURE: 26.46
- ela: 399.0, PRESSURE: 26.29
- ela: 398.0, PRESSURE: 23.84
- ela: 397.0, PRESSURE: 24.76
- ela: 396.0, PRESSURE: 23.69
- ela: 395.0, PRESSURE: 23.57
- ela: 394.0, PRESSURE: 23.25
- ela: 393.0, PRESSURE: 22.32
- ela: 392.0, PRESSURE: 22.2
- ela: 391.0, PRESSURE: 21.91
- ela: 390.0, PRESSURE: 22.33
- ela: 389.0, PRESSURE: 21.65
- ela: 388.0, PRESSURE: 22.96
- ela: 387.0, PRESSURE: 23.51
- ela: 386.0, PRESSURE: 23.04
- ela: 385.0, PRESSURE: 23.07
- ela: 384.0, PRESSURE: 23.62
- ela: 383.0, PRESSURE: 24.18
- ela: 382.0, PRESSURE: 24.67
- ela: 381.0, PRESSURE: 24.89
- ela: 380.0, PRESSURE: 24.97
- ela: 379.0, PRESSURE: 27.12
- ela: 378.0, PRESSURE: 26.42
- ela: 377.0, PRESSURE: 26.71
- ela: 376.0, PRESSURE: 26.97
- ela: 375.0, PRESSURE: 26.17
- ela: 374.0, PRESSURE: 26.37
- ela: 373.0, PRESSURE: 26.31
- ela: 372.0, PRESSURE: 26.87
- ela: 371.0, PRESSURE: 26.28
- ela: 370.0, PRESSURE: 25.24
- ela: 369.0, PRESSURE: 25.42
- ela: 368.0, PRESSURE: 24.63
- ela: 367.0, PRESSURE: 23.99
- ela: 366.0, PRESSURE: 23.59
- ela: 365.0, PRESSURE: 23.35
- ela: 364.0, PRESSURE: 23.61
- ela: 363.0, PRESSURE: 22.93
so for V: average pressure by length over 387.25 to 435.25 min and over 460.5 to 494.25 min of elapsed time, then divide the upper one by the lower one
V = 1.09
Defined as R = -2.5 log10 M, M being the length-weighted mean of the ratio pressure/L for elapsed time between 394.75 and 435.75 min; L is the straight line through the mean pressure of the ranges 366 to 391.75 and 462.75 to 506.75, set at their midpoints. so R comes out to 0.216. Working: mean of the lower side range 24.7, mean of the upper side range 21.7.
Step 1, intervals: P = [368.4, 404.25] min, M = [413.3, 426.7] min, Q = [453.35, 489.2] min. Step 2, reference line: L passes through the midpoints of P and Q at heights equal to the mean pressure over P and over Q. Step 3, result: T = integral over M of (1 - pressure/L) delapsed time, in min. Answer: 4.9 min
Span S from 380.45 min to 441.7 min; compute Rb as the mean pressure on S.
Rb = 20.4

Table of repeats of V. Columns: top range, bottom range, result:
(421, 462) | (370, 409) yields 0.78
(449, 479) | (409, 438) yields 1.32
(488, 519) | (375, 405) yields 0.88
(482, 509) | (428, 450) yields 1.12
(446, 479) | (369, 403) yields 0.87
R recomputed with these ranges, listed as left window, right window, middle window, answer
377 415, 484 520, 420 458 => 0.207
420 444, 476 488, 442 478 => -0.103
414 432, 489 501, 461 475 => -0.120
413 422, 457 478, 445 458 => -0.114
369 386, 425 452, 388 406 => -0.055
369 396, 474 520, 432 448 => 0.151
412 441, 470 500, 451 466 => -0.127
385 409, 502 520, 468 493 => 0.041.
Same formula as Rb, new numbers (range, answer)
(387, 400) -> 23.4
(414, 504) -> 20.1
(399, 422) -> 20.8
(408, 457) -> 18.5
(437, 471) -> 21.5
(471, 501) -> 21.7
